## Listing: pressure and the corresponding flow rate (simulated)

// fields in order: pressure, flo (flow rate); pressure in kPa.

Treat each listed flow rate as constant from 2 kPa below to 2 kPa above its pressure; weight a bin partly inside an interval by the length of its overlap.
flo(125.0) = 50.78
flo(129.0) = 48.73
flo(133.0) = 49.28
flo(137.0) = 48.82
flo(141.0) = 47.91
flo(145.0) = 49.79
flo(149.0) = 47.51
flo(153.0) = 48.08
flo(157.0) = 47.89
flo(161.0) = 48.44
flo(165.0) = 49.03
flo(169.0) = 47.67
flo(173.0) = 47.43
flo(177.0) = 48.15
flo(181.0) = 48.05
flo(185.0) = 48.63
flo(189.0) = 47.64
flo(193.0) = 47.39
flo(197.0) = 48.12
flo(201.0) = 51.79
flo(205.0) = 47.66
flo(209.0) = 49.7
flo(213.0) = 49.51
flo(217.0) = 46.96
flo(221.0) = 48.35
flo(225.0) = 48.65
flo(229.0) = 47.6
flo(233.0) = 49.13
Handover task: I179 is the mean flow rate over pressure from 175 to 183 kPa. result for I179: 48.1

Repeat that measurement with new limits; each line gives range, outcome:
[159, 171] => 48.4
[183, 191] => 48.1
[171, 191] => 48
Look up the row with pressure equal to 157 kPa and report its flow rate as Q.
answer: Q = 47.89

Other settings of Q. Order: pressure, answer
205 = 47.66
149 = 47.51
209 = 49.7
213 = 49.51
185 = 48.63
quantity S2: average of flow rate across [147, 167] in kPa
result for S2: 48.2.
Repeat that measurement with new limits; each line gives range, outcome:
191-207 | 48.7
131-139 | 49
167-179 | 47.8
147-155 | 47.8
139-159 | 48.2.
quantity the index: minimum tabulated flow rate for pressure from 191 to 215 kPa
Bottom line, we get 47.39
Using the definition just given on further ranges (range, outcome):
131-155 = 47.51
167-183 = 47.43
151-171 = 47.67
